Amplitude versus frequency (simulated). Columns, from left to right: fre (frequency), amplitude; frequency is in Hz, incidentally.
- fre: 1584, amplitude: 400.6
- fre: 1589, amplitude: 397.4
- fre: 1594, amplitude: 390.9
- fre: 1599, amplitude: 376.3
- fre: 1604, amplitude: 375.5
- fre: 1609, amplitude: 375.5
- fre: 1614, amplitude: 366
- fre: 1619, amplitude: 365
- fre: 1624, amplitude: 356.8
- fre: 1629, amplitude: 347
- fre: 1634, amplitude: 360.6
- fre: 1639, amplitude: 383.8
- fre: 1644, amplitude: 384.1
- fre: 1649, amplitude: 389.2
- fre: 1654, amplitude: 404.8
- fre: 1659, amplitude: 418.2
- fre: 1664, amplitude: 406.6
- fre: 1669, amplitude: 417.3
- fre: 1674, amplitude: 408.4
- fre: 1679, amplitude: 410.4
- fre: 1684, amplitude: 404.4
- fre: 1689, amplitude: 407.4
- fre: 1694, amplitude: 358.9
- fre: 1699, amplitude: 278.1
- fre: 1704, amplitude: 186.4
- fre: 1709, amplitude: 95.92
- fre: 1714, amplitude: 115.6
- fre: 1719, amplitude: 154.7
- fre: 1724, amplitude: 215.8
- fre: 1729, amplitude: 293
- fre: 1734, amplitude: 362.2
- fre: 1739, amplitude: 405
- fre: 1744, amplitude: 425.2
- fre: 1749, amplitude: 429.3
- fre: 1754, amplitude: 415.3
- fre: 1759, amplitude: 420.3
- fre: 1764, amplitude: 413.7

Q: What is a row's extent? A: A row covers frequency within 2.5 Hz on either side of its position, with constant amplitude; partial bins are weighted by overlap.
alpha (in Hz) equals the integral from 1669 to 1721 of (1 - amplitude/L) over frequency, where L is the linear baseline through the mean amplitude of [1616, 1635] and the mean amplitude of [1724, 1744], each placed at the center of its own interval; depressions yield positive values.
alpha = 8.98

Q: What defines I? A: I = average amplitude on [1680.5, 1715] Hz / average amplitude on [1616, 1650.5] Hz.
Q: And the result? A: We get 0.74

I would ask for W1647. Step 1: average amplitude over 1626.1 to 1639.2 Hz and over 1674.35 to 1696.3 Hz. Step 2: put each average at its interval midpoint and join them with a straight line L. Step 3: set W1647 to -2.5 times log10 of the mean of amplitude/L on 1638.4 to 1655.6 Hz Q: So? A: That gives -0.058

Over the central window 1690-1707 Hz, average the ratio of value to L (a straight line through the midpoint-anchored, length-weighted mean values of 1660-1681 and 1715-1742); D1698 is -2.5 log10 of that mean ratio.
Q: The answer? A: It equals 0.24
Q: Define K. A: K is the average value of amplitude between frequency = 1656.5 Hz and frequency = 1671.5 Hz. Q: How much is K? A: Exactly 414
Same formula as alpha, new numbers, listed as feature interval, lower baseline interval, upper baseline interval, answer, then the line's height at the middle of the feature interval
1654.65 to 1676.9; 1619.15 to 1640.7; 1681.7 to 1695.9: -1.9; 380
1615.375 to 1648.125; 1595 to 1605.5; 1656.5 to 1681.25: 2.2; 394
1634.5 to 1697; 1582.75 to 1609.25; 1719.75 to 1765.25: -3.4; 377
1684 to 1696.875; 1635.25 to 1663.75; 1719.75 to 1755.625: -0.3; 375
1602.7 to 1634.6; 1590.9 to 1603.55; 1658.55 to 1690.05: 2.2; 390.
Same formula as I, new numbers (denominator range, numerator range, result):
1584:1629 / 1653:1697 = 1.07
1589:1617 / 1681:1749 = 0.77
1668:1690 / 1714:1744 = 0.69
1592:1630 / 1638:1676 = 1.09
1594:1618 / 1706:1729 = 0.43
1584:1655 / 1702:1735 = 0.52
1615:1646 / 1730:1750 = 1.08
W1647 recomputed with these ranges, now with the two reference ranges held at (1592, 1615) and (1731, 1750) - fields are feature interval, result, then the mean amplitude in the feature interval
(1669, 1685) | -0.05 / 410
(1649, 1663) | -0.06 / 407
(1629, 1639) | 0.06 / 363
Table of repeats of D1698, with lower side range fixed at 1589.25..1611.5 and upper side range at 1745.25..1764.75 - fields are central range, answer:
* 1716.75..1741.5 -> 0.397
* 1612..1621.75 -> 0.059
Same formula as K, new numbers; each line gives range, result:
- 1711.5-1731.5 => 195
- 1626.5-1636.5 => 354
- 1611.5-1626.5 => 363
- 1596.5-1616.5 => 373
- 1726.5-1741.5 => 353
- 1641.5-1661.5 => 399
